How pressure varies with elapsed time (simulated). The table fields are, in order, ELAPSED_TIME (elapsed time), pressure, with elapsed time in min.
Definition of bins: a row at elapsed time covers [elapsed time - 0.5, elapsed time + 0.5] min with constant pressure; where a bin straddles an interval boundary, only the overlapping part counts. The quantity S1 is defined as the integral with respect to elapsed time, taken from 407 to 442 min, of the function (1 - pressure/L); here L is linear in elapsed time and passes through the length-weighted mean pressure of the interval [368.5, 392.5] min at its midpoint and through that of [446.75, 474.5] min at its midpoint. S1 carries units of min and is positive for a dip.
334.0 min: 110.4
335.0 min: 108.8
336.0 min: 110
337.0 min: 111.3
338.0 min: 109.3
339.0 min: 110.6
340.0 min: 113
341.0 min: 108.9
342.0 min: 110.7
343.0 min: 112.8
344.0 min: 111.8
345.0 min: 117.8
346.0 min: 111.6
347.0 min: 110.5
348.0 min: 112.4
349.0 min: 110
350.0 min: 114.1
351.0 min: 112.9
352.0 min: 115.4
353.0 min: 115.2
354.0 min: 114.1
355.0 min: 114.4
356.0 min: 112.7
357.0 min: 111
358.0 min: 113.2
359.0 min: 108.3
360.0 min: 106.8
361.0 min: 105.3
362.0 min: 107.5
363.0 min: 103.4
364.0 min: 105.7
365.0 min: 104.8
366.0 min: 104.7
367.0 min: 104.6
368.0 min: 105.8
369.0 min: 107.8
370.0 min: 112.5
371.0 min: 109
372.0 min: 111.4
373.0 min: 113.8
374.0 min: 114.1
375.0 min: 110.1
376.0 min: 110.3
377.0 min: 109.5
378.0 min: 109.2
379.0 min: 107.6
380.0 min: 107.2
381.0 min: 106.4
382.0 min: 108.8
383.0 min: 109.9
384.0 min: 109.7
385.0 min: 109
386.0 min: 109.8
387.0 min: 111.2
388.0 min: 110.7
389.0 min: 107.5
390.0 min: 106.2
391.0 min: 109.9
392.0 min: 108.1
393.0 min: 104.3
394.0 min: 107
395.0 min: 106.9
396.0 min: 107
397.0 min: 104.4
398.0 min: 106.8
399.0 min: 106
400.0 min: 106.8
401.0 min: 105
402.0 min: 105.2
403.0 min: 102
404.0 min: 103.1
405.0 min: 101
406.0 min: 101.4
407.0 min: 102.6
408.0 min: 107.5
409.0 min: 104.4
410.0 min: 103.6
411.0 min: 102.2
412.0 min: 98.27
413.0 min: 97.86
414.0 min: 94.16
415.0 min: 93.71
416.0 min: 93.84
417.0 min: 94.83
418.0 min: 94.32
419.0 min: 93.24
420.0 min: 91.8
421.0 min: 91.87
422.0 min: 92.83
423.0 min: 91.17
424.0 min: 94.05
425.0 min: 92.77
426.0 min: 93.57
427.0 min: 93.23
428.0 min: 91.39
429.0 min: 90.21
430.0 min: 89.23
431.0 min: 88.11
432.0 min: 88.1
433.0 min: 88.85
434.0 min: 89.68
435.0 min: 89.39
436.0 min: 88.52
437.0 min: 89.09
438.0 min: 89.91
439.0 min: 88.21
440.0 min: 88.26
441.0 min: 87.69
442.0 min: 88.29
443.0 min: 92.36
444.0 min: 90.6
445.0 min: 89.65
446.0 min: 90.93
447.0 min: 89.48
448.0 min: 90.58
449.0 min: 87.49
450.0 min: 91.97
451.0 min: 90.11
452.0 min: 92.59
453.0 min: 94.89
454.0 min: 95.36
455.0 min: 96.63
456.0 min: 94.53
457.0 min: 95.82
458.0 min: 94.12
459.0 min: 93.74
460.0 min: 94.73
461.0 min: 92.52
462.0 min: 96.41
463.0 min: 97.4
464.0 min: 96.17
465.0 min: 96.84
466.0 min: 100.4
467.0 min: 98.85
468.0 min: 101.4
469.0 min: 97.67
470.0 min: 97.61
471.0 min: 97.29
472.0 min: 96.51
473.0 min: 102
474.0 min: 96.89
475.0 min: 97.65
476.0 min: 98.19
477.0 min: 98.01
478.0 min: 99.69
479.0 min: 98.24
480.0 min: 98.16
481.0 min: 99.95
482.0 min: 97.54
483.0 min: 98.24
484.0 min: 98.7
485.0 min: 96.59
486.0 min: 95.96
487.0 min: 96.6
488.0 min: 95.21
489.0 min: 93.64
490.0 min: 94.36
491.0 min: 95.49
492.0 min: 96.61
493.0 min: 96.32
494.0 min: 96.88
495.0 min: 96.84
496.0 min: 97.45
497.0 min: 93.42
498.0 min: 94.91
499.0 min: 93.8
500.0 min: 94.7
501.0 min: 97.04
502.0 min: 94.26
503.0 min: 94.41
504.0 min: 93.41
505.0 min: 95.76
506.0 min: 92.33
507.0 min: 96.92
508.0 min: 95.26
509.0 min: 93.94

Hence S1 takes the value 3.0 min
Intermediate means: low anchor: 110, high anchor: 95.4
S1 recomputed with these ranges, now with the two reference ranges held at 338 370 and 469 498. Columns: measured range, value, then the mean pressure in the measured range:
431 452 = 2.46 min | 89.5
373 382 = -0.14 min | 110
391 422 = 1.08 min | 101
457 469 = 0.31 min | 96.6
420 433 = 1.47 min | 91.3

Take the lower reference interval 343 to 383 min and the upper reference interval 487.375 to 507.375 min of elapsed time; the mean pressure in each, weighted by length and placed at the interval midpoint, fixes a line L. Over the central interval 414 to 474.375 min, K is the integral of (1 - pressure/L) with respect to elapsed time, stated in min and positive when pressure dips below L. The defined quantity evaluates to 4.78 min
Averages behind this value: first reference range 110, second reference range 95.2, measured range 93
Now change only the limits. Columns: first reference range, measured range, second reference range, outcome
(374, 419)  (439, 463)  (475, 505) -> 1.9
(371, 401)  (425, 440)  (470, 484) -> 2.0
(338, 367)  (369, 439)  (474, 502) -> 2.7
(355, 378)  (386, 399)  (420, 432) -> -0.8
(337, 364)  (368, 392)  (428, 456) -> -1.2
